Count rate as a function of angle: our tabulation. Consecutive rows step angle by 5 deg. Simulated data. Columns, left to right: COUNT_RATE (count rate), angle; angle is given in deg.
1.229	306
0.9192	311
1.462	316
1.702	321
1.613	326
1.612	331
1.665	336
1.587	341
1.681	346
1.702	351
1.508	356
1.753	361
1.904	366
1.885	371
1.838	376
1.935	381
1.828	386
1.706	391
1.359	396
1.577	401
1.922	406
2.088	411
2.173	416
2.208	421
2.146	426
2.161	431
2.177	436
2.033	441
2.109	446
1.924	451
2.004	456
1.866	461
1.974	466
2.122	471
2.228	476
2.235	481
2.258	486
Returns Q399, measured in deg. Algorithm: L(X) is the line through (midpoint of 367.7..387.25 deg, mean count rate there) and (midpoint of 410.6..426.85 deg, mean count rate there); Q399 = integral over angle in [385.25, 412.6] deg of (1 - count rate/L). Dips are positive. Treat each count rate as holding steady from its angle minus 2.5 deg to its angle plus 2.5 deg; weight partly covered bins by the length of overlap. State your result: 4.0 deg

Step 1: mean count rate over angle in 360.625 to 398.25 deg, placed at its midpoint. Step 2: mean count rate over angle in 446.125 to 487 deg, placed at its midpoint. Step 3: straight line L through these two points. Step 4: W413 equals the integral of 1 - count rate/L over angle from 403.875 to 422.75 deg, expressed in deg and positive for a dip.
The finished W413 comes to -2.02 deg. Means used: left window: 1.78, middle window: 2.1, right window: 2.07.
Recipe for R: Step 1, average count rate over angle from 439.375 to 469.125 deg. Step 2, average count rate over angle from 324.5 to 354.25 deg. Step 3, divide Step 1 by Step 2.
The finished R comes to 1.21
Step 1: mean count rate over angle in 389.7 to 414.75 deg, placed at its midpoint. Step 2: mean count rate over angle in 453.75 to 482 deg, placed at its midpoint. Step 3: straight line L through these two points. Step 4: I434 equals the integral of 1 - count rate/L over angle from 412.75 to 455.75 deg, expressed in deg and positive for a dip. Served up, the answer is -4.7 deg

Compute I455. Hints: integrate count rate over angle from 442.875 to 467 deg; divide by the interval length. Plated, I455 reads 1.98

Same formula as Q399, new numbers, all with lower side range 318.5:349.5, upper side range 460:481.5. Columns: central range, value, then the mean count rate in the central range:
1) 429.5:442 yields -1.0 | 2.13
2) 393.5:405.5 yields 2.0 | 1.54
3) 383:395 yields 0.7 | 1.72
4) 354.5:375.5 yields -0.4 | 1.78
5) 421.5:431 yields -1.1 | 2.16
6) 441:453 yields -0.1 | 2.02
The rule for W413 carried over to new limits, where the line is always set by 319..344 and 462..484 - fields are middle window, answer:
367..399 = 0.8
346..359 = 0.6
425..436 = -1.0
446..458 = 0.3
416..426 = -1.2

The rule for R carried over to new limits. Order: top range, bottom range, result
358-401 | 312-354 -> 1.10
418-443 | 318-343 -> 1.32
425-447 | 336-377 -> 1.23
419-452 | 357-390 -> 1.15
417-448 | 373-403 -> 1.25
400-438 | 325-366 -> 1.25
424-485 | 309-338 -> 1.39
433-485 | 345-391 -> 1.16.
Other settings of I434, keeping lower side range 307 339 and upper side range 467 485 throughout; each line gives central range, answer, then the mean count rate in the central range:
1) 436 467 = 1.0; 2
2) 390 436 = -1.1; 1.95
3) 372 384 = -1.0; 1.88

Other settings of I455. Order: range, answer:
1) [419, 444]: 2.14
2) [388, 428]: 1.89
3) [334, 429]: 1.82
